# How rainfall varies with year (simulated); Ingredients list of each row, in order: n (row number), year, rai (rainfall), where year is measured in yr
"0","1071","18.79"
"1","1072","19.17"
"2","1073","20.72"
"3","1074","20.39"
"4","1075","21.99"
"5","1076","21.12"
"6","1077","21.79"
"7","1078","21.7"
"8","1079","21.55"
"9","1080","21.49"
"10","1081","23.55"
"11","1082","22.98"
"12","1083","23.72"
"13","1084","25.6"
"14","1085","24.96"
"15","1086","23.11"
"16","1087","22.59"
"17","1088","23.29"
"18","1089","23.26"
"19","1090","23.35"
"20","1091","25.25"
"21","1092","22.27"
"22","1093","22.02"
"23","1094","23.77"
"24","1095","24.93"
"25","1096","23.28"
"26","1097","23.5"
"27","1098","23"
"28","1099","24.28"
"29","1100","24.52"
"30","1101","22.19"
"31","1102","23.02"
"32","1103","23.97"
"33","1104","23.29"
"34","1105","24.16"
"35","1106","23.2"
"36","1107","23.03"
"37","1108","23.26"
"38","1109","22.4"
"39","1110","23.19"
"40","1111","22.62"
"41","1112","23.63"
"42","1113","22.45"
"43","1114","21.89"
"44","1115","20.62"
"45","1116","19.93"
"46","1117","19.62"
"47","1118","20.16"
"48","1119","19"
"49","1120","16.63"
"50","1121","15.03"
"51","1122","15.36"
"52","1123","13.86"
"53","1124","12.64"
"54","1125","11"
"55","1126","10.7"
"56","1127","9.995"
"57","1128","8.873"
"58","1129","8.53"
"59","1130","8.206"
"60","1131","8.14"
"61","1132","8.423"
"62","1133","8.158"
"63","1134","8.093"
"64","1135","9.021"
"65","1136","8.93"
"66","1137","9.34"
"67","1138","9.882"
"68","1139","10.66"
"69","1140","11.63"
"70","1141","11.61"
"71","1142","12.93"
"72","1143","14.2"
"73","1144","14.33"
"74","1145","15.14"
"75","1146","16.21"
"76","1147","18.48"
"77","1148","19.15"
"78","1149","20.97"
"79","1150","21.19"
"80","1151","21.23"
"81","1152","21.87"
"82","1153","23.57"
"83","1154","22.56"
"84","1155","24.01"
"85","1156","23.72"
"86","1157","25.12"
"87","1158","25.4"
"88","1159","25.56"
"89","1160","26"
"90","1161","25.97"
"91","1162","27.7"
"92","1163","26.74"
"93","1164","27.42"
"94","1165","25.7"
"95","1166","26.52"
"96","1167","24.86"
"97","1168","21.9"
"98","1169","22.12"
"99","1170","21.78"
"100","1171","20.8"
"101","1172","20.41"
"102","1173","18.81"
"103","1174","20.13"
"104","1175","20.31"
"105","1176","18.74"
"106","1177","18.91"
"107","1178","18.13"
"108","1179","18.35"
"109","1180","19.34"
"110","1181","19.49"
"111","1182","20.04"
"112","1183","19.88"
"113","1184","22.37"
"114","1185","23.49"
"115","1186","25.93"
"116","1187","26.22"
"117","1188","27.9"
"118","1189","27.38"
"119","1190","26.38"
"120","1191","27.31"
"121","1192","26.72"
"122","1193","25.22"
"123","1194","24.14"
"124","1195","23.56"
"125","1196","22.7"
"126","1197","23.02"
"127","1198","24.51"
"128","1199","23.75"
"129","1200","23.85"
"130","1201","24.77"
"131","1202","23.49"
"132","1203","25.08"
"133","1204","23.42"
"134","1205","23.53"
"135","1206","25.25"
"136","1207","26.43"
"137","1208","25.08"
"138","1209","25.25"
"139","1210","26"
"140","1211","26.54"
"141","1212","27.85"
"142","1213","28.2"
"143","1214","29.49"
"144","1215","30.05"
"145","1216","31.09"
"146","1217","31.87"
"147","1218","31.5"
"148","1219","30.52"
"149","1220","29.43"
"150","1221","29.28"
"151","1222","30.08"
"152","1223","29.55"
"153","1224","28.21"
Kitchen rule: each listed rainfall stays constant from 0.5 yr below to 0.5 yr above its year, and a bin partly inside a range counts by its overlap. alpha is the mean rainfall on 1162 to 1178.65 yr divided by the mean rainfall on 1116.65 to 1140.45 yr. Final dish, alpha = 1.90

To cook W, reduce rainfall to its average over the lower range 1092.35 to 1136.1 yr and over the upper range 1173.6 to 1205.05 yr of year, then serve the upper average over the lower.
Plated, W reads 1.27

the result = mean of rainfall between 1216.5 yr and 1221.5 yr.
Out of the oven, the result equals 30.5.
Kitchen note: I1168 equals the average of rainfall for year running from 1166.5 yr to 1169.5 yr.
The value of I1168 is 23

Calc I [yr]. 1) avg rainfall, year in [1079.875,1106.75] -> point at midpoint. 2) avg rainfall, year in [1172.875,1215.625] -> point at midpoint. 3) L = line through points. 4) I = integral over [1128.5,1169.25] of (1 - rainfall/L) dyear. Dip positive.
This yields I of 9.8 yr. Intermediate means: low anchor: 23.5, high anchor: 23.9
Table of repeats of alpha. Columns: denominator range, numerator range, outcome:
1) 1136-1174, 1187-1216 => 1.27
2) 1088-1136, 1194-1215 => 1.35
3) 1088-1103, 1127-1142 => 0.40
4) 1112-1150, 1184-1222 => 1.88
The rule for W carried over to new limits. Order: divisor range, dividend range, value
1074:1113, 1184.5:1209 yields 1.08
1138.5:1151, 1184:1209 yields 1.58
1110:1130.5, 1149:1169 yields 1.51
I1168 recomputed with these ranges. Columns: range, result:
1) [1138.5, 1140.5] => 11.1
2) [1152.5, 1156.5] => 23.5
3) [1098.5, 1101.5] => 23.7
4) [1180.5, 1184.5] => 20.4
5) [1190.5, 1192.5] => 27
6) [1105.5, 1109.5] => 23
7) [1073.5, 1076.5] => 21.2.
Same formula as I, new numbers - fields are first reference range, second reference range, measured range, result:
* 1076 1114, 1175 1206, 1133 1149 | 7.2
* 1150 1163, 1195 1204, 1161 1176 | 0.7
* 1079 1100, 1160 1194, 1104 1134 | 8.6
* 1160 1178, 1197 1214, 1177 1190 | 0.8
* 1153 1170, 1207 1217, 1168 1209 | 5.5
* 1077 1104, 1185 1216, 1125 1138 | 8.2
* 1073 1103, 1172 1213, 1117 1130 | 5.4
